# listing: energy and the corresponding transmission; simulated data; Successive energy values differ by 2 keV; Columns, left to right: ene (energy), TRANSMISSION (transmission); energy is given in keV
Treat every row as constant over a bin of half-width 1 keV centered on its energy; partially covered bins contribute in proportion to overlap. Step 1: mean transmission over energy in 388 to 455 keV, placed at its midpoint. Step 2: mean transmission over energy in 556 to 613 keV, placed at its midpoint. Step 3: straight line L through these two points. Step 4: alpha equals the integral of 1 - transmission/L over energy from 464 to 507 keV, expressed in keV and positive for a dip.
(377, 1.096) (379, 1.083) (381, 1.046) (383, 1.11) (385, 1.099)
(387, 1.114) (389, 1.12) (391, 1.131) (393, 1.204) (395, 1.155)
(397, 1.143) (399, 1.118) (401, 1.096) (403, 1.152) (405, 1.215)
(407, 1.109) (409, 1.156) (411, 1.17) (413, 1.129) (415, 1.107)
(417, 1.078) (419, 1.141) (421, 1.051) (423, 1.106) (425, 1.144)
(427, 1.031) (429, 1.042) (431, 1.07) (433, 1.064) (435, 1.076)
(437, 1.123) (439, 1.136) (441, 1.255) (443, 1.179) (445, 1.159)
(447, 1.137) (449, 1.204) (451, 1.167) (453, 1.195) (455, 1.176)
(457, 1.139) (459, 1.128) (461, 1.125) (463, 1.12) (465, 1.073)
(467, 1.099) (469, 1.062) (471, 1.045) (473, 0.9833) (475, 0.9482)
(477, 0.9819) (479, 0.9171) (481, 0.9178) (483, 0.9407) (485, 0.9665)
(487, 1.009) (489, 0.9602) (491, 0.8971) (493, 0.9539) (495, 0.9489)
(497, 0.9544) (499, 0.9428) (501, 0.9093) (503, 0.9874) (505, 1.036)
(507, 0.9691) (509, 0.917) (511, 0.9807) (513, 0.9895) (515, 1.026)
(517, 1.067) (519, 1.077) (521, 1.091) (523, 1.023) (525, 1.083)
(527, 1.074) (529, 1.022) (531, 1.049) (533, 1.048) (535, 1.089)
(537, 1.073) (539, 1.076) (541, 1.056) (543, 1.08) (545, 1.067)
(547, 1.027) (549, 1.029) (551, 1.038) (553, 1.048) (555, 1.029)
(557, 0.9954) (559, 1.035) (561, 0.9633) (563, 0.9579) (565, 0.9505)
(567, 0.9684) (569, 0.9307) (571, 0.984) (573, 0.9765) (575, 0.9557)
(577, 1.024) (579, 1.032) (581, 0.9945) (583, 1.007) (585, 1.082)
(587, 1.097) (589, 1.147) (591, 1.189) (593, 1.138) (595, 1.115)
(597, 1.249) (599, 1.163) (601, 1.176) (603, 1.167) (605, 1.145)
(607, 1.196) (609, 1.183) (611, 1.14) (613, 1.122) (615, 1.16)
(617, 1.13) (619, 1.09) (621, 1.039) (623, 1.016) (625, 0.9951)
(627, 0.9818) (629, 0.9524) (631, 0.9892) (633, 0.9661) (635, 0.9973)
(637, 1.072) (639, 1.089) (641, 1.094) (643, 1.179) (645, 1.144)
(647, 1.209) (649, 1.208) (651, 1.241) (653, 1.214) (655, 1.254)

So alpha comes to 5.1 keV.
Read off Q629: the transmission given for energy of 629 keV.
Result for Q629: 0.9524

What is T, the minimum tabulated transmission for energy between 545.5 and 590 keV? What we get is 0.9307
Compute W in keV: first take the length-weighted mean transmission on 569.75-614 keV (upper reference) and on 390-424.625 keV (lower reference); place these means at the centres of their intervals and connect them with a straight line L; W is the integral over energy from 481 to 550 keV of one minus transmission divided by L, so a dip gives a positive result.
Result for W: 6.4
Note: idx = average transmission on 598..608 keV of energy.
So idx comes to 1.17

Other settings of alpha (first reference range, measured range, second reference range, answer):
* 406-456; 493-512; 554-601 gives 2.23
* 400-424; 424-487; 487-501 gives -3.20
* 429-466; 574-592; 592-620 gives 1.47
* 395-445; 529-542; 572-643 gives 0.43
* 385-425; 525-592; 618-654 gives 3.93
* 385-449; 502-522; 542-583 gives 0.62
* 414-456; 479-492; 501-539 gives 1.50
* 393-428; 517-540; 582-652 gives 1.09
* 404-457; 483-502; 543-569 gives 2.17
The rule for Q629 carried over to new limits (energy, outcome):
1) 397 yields 1.143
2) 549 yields 1.029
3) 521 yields 1.091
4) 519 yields 1.077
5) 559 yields 1.035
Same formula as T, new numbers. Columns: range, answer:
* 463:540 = 0.8971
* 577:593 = 0.9945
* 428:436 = 1.042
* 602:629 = 0.9524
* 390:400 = 1.118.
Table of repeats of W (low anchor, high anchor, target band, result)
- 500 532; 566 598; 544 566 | 0.6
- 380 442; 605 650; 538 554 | 0.7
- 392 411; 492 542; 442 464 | -1.3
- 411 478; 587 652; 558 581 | 2.7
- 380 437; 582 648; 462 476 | 0.8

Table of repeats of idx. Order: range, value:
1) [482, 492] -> 0.955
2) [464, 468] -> 1.09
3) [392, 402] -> 1.14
